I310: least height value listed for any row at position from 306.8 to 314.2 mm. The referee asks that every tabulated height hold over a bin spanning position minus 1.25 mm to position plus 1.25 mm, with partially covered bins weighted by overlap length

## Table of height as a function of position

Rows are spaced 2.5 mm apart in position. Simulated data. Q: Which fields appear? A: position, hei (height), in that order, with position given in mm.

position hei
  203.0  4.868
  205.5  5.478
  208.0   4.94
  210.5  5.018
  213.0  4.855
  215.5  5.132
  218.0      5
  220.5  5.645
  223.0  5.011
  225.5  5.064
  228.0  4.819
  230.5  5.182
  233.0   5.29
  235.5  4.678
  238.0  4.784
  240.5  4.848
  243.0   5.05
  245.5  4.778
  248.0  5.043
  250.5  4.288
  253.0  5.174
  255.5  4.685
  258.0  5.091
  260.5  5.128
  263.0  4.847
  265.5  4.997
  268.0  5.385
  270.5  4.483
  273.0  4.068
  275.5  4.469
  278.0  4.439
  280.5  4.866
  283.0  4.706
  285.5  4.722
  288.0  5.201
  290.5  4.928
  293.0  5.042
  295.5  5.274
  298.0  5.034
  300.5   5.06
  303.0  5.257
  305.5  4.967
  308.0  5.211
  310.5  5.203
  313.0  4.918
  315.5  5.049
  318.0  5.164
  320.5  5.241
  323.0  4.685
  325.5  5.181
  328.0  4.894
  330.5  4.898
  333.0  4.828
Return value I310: 4.918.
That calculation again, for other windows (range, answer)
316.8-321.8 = 5.164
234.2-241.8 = 4.678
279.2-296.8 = 4.706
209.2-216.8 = 4.855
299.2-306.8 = 4.967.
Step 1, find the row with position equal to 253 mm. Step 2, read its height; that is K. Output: 5.174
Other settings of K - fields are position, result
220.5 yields 5.645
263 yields 4.847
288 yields 5.201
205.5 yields 5.478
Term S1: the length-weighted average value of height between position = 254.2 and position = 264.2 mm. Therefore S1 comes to 4.94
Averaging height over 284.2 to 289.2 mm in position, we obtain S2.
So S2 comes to 4.96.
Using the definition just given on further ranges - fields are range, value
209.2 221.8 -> 5.13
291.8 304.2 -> 5.13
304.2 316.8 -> 5.07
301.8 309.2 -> 5.14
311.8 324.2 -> 5.01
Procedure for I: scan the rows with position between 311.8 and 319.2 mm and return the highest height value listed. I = 5.164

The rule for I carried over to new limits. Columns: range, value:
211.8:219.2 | 5.132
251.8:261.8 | 5.174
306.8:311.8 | 5.211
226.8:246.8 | 5.29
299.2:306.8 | 5.257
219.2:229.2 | 5.645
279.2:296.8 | 5.274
